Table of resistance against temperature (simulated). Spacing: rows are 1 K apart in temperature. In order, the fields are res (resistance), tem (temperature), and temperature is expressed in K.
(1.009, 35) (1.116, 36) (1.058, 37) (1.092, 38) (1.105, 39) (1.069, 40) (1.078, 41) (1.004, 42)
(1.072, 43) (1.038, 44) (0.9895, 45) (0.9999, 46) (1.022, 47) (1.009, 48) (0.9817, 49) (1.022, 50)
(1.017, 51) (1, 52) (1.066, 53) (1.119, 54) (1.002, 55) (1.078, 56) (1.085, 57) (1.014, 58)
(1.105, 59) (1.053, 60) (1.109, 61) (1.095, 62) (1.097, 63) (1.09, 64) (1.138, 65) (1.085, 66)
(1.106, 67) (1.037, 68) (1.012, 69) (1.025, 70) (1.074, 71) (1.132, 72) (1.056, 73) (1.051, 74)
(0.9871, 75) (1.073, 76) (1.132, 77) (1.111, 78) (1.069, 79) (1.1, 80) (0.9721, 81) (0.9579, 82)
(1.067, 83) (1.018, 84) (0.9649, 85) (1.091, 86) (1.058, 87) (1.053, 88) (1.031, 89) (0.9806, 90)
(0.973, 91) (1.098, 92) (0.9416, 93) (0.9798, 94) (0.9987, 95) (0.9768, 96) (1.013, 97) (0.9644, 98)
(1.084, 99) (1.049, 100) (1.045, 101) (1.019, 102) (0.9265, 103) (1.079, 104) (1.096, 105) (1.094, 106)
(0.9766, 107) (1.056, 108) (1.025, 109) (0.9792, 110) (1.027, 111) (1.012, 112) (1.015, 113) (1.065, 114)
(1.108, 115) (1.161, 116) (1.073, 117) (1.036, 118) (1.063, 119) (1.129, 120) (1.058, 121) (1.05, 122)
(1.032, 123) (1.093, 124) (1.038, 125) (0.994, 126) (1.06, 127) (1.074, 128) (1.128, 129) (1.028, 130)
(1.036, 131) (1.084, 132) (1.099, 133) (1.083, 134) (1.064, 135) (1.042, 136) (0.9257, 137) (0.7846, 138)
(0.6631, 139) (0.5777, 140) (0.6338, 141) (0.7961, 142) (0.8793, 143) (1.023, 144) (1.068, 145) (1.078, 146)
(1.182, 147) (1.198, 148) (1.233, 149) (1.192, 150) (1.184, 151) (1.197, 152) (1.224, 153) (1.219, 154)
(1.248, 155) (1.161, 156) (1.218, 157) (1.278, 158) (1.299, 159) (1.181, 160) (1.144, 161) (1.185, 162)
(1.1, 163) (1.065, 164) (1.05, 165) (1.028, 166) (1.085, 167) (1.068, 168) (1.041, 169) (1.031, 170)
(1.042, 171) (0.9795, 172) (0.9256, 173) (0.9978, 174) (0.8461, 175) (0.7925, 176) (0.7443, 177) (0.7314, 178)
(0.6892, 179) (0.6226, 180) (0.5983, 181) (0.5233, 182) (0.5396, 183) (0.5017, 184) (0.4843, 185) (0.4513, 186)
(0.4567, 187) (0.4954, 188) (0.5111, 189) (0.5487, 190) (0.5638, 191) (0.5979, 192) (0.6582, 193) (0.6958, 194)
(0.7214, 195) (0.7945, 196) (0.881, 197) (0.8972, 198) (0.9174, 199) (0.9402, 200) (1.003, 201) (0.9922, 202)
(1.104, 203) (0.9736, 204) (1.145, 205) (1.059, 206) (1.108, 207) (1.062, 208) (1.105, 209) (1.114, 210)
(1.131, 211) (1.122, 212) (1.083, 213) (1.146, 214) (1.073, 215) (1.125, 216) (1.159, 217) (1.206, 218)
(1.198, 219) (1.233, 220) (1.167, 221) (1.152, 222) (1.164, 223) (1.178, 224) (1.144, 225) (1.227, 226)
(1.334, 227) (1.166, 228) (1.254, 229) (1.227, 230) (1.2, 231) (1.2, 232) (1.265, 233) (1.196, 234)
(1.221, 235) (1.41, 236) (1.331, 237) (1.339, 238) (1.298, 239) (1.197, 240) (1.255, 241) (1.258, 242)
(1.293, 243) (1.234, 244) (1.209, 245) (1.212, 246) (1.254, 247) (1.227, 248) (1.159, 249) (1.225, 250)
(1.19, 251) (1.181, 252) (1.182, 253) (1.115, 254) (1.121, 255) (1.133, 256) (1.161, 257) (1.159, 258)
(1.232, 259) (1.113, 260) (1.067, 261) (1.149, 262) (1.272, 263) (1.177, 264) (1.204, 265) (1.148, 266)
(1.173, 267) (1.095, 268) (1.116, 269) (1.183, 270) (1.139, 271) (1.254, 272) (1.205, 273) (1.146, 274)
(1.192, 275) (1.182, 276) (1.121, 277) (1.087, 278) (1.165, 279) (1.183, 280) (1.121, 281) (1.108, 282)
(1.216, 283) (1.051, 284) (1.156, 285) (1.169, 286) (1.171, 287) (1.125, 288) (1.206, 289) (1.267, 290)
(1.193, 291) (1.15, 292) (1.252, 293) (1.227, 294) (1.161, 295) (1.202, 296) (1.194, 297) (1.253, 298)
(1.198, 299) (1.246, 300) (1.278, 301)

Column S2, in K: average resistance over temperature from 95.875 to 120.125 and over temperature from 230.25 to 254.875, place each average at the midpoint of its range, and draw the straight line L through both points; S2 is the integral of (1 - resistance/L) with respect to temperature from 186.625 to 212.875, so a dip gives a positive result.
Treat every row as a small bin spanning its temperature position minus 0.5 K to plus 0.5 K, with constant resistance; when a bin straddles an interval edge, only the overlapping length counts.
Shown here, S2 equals 6.7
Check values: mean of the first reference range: 1.04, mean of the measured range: 0.874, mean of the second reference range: 1.23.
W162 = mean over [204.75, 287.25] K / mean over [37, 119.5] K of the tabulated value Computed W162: 1.1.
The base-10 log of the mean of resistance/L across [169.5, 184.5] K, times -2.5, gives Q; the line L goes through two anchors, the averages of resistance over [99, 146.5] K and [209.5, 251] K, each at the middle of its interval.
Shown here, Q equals 0.39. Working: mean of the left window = 1.01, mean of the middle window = 0.771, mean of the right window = 1.21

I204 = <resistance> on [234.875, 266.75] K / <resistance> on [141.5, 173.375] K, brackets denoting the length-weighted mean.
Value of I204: 1.1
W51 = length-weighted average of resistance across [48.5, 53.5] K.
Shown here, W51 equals 1.02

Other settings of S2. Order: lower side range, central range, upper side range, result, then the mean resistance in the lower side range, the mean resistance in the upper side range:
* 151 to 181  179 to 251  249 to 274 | 5.7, 1.04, 1.17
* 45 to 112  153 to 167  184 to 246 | -1.7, 1.04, 1.04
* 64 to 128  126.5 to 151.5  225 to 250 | 2.3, 1.04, 1.25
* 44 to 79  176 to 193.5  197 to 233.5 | 8.4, 1.06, 1.12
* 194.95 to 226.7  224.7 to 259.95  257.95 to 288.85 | -3.3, 1.08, 1.16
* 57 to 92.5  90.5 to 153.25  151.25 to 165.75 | 5.4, 1.06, 1.18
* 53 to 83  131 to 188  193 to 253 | 8.0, 1.07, 1.14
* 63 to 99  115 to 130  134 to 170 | -0.2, 1.04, 1.07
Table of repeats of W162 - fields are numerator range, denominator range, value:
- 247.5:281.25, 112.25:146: 1.16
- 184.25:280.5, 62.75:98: 1.04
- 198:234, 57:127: 1.08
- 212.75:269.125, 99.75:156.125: 1.15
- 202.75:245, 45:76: 1.13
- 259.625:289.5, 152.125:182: 1.14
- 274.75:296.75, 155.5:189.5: 1.33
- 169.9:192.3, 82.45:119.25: 0.65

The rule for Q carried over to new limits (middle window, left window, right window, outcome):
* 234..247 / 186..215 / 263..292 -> -0.227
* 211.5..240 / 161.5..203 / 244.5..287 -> -0.213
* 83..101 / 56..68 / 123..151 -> 0.037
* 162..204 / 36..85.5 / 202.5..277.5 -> 0.378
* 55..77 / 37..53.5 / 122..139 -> -0.039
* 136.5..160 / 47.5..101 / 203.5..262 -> 0.054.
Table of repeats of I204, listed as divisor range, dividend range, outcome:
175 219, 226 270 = 1.43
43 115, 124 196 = 0.89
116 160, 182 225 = 0.86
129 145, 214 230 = 1.28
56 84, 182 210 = 0.74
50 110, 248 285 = 1.11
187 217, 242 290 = 1.28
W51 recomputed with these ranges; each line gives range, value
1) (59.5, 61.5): 1.08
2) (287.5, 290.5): 1.2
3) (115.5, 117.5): 1.12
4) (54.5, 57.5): 1.05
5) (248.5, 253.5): 1.19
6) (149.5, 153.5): 1.2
